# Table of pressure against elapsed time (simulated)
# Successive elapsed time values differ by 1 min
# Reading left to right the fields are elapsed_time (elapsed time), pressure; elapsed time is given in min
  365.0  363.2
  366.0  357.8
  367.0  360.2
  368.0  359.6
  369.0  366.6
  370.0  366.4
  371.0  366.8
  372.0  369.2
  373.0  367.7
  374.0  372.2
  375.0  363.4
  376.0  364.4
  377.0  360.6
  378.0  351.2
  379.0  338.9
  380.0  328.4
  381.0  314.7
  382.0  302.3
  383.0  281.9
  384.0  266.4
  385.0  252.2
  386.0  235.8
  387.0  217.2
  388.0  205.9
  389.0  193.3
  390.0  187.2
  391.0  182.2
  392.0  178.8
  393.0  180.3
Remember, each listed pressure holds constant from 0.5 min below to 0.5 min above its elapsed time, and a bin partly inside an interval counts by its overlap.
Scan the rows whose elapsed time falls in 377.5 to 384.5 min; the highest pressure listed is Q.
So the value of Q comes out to 351.2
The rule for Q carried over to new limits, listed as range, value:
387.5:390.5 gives 205.9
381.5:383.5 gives 302.3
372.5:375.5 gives 372.2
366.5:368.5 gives 360.2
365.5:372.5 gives 369.2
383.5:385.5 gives 266.4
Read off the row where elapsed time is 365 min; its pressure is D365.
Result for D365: 363.2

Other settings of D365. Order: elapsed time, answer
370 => 366.4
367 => 360.2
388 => 205.9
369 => 366.6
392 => 178.8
